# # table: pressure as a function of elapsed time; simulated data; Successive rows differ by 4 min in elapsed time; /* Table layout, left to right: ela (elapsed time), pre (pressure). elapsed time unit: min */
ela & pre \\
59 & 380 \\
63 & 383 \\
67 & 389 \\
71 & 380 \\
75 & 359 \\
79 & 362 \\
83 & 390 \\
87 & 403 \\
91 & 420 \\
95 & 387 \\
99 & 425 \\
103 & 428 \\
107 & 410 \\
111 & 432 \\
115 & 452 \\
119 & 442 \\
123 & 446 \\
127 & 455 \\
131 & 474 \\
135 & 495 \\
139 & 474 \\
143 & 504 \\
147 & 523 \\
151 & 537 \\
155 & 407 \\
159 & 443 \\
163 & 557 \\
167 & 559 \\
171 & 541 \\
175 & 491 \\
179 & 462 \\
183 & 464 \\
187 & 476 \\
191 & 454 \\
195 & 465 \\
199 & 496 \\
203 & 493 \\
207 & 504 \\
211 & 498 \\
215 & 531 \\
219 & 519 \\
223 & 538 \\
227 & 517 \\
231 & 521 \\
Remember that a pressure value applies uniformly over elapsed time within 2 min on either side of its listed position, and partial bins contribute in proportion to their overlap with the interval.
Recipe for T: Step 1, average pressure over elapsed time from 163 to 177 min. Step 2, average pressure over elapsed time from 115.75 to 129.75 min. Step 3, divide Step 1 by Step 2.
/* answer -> 1.2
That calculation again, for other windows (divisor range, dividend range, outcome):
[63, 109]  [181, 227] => 1.25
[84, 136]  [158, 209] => 1.14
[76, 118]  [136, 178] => 1.22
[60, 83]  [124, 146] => 1.28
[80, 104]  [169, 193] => 1.19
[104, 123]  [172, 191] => 1.09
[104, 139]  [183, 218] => 1.08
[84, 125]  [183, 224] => 1.17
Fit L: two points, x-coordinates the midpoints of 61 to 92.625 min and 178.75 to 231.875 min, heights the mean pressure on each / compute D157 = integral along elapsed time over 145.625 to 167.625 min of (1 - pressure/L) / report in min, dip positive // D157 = -2.2 min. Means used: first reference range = 385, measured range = 500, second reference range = 496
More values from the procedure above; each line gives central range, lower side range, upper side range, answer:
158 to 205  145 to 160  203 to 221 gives 0.17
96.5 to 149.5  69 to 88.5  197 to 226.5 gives -4.44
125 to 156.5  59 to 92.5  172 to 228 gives -3.06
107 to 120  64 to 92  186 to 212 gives -0.73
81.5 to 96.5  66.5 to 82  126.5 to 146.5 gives -0.07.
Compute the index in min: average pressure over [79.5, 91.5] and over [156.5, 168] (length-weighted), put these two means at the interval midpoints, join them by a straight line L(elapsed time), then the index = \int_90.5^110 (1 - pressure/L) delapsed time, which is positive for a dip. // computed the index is 0.2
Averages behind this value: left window 397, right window 511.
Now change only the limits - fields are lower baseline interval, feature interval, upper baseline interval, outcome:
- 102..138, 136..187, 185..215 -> -2.96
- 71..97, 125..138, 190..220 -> -1.37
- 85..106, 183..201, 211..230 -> 0.94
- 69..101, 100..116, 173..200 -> -0.77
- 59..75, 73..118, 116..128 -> 0.93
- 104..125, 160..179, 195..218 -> -1.96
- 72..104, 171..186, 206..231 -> -0.04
